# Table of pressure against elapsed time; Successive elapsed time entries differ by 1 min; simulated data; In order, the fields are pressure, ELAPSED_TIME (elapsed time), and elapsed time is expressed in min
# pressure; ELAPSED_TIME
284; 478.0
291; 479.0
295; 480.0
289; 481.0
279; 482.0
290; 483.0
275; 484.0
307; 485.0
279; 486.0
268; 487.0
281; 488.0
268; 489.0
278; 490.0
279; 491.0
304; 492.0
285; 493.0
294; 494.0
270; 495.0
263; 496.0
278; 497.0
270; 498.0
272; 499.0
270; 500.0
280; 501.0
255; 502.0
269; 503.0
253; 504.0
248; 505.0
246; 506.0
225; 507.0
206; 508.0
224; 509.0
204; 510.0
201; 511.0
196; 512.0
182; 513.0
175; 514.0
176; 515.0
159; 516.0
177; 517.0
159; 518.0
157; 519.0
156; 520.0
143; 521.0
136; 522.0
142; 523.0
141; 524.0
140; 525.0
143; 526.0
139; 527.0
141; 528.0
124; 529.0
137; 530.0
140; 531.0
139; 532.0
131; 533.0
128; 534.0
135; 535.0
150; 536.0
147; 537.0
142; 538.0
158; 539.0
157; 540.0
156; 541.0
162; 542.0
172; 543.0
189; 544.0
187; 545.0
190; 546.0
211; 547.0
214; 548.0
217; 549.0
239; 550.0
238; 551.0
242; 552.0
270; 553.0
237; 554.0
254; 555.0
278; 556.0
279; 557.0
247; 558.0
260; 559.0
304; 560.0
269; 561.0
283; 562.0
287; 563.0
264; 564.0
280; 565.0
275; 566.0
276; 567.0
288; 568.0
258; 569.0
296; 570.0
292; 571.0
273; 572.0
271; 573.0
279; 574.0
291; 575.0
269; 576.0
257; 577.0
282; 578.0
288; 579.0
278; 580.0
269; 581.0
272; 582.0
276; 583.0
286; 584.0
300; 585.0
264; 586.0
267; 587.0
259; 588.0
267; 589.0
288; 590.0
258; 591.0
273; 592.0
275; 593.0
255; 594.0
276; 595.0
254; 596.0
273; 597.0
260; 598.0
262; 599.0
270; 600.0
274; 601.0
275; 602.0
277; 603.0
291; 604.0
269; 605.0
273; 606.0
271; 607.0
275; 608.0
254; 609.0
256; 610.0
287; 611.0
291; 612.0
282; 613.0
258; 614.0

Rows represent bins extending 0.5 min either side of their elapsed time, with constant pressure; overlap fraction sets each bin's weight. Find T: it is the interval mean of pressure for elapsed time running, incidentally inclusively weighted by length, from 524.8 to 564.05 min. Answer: 197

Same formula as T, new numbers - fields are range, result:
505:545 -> 164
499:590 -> 221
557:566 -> 275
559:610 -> 274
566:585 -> 278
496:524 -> 209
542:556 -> 220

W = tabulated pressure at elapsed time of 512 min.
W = 196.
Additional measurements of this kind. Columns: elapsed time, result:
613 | 282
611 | 287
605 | 269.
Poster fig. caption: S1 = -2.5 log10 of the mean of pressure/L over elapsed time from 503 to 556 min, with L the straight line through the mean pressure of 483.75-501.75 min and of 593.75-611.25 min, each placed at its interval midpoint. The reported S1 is 0.455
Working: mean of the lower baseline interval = 279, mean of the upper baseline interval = 270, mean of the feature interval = 181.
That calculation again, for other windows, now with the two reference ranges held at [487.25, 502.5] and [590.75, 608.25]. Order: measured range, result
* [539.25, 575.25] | 0.112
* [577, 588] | -0.021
